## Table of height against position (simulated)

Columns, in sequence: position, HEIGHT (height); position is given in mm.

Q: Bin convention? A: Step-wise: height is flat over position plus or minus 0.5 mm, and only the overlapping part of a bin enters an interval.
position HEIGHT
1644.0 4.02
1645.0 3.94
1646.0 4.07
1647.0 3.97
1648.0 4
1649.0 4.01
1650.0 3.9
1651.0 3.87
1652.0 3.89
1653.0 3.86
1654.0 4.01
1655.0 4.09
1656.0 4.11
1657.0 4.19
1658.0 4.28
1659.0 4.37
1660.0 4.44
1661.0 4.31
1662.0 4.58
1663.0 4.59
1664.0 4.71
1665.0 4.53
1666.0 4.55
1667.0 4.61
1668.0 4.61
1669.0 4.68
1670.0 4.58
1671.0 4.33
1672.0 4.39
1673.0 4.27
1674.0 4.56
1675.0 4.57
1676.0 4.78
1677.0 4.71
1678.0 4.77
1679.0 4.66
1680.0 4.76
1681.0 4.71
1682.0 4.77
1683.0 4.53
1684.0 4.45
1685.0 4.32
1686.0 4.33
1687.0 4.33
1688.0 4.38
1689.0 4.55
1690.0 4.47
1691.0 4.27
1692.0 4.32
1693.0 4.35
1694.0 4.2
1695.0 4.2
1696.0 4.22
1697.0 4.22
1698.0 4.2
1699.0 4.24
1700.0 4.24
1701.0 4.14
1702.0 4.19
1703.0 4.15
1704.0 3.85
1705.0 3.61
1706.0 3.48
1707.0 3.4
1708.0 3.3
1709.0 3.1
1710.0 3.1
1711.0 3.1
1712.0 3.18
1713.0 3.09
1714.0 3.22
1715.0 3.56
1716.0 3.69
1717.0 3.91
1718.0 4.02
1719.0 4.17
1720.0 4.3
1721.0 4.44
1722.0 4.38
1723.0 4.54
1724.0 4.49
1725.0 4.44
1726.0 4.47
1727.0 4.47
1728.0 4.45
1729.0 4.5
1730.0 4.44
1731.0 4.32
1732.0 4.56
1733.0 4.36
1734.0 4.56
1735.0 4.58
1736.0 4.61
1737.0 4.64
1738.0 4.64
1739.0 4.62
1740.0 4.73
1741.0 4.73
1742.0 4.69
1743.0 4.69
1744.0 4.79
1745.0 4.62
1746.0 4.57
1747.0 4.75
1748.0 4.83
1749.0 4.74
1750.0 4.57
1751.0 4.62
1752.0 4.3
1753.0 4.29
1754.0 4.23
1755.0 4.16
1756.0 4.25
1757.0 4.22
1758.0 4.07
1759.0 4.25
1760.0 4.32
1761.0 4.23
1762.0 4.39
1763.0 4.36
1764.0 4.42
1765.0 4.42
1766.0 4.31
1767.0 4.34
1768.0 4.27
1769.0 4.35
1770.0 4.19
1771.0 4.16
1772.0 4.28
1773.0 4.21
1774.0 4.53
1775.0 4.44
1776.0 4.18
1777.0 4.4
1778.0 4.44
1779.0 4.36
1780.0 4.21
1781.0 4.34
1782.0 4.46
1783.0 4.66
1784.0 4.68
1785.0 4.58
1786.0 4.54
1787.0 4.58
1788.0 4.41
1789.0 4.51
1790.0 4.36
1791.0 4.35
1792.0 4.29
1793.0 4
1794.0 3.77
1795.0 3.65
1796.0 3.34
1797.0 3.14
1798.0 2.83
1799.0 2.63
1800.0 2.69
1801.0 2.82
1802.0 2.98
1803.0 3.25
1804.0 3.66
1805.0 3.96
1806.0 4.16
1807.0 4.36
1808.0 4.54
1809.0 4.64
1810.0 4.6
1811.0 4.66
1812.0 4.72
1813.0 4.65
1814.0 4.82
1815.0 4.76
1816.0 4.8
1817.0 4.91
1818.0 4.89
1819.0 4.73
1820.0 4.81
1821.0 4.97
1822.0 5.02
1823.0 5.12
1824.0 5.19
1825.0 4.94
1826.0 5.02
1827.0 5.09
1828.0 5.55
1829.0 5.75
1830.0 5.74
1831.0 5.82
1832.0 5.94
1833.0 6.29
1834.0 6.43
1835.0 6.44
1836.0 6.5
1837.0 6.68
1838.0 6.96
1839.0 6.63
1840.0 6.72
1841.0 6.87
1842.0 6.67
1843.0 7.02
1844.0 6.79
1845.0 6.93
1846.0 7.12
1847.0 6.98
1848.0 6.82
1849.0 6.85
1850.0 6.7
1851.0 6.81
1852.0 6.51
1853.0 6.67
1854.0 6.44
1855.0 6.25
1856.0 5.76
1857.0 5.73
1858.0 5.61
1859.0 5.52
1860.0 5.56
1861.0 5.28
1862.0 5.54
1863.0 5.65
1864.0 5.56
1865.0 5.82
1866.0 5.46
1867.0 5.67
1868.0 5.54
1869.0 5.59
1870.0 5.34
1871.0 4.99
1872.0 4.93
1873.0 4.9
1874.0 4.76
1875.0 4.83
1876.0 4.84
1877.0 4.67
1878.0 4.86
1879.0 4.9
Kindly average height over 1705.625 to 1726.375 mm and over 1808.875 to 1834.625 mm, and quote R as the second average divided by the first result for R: 1.4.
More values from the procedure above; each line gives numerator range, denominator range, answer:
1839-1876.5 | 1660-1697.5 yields 1.33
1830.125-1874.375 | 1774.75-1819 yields 1.47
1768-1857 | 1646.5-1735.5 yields 1.19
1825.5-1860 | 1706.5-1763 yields 1.49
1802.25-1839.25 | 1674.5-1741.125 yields 1.22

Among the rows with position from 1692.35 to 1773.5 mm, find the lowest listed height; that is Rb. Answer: 3.09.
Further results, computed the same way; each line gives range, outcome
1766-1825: 2.63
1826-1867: 5.02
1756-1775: 4.07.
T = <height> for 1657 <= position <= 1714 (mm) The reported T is 4.23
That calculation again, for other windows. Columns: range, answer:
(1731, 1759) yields 4.53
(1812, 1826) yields 4.89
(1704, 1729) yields 3.84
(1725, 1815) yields 4.29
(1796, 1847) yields 5.12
